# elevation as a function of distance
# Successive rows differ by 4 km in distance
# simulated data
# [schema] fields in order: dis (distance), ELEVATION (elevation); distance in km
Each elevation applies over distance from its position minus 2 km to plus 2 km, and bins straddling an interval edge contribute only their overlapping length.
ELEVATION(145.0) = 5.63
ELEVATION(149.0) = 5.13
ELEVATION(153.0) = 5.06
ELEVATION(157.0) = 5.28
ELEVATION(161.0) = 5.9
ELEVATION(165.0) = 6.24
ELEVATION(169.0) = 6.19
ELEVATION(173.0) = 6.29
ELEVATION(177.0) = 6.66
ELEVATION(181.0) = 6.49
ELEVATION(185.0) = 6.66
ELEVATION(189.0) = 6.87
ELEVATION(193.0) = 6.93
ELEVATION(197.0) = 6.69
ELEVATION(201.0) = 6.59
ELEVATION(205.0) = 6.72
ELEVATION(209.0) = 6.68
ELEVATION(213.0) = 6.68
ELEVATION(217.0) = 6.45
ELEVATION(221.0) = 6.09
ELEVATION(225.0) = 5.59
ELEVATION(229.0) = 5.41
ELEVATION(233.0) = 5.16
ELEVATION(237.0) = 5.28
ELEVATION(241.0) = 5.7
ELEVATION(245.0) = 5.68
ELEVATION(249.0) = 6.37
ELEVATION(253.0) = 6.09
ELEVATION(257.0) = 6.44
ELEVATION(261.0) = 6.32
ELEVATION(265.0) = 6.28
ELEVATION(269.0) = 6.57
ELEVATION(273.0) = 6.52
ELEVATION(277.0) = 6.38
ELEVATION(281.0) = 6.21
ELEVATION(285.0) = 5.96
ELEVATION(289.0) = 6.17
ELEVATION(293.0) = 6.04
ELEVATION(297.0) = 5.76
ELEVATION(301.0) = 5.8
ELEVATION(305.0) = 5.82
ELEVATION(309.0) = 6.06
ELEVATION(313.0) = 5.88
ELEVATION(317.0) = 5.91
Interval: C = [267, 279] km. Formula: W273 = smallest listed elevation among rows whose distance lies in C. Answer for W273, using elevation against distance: 6.38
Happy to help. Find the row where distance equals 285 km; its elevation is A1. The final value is 5.96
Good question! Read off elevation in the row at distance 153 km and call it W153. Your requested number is 5.06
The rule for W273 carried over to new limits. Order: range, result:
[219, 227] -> 5.59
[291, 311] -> 5.76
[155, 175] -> 5.28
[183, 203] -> 6.59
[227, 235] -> 5.16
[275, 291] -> 5.96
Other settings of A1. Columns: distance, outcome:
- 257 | 6.44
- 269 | 6.57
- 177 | 6.66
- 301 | 5.8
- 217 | 6.45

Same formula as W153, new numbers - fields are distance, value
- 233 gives 5.16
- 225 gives 5.59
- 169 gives 6.19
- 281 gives 6.21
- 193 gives 6.93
